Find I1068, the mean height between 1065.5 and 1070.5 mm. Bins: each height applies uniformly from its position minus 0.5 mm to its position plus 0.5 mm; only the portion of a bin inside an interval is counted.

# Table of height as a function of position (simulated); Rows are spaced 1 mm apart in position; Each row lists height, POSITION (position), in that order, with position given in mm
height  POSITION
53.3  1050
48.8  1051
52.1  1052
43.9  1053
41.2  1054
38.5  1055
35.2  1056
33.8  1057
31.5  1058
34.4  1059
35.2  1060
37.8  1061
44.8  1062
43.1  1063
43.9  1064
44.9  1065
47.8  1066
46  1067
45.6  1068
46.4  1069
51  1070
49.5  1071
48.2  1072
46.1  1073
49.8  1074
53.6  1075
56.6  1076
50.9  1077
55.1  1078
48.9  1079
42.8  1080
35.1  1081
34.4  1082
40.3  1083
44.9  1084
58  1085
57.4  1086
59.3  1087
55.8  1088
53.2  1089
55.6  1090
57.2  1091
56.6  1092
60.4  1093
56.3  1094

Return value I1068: 47.4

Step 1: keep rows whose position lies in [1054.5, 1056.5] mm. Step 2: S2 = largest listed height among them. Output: 38.5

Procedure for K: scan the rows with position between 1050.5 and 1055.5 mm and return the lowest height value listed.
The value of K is 38.5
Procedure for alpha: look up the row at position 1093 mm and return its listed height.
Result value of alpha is 60.4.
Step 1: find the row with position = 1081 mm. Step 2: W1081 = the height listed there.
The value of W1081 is 35.1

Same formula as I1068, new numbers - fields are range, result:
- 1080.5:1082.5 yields 34.8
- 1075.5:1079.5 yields 52.9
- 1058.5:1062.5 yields 38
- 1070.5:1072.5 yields 48.9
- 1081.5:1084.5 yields 39.9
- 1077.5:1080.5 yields 48.9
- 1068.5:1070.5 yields 48.7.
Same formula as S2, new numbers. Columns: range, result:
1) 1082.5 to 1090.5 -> 59.3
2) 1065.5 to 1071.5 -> 51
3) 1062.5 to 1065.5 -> 44.9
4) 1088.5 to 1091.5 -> 57.2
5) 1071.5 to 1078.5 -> 56.6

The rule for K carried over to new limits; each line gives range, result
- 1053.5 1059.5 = 31.5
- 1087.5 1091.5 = 53.2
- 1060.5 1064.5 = 37.8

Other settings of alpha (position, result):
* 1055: 38.5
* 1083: 40.3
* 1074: 49.8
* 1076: 56.6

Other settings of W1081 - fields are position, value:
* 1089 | 53.2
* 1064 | 43.9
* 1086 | 57.4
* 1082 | 34.4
